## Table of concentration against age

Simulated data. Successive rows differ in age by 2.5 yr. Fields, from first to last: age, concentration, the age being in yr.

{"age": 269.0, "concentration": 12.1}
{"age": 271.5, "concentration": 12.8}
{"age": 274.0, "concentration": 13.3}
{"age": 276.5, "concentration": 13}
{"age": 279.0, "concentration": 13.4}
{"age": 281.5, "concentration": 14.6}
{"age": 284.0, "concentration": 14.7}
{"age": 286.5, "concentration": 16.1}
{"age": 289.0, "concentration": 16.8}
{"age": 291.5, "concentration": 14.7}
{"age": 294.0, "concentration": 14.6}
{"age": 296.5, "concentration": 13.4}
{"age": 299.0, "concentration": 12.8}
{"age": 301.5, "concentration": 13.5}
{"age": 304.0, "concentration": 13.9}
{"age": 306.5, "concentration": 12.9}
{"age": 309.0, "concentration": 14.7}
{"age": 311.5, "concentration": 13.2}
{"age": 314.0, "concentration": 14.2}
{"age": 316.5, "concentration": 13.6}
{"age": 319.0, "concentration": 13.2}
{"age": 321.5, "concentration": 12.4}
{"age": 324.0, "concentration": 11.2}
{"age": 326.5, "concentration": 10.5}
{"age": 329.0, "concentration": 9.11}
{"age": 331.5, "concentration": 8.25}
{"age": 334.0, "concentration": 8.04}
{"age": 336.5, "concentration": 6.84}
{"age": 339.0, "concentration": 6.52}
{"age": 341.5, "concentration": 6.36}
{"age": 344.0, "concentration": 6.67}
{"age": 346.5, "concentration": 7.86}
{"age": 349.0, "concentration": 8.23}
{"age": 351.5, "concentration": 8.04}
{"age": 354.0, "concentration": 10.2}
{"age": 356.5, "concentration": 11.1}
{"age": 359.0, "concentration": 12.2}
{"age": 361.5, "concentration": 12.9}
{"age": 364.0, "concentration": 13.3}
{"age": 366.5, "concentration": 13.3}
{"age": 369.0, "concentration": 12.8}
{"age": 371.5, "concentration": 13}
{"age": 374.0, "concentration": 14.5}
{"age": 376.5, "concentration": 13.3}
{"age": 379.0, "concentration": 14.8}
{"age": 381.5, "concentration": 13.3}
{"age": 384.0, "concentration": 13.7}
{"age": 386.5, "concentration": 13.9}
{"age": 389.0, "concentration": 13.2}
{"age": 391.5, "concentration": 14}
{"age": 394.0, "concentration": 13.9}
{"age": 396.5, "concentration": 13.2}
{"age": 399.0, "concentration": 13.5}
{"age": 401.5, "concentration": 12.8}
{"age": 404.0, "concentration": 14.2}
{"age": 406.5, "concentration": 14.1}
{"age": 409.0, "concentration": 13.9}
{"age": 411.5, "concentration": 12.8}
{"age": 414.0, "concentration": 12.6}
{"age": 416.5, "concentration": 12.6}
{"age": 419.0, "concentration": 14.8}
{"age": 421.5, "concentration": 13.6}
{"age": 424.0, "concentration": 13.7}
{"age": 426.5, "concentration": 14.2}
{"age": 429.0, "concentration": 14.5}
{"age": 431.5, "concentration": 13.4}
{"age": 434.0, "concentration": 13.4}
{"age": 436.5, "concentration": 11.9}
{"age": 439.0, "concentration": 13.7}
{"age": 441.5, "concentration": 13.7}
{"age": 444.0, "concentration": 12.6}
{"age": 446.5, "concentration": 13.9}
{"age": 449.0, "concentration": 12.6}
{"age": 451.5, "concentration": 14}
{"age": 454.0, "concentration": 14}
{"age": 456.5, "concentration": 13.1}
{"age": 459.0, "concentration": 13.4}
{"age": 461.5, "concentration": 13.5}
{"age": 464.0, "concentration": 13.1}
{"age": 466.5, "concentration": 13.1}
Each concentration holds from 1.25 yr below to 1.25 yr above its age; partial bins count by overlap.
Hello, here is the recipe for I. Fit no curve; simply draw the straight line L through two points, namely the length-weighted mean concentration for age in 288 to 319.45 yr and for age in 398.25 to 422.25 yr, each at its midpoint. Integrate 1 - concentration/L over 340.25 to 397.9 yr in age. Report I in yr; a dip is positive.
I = 7.4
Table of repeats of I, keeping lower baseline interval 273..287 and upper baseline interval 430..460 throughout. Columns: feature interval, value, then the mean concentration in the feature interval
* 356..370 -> 1.05 yr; 12.7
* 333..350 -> 8.15 yr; 7.19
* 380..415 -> 0.05 yr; 13.5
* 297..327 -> 1.86 yr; 13.1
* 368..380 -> -0.02 yr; 13.7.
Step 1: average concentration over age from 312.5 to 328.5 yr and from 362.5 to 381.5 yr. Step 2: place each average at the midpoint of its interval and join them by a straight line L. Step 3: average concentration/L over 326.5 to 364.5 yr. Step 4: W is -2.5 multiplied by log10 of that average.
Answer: 0.396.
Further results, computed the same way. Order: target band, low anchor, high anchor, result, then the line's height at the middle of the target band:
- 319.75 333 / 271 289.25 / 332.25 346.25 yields -0.20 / 8.59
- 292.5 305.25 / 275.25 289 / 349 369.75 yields 0.02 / 13.9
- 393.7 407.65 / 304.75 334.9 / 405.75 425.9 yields -0.03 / 13.3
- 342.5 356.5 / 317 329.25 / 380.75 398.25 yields 0.42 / 12.4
